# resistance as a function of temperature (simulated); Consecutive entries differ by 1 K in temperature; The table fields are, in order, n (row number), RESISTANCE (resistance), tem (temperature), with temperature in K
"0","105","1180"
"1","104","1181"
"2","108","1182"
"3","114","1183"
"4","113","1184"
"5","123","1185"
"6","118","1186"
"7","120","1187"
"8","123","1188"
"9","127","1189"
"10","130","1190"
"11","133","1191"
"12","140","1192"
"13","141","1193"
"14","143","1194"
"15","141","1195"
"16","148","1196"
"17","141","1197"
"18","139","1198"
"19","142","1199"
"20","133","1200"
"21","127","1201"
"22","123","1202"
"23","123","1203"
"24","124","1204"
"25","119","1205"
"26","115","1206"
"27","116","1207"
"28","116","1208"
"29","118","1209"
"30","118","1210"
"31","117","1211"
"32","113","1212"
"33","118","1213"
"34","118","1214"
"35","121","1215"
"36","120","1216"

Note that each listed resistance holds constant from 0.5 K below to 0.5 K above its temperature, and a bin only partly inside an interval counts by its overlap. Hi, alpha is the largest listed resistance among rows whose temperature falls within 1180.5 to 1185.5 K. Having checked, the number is 123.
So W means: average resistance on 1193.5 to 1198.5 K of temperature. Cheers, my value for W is 142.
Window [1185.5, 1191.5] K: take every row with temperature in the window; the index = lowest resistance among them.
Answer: 118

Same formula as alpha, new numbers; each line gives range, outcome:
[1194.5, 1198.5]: 148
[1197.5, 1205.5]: 142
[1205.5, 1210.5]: 118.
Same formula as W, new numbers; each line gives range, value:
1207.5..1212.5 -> 116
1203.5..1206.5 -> 119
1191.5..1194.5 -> 141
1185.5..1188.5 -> 120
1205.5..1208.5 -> 116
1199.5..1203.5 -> 126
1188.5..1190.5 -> 128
